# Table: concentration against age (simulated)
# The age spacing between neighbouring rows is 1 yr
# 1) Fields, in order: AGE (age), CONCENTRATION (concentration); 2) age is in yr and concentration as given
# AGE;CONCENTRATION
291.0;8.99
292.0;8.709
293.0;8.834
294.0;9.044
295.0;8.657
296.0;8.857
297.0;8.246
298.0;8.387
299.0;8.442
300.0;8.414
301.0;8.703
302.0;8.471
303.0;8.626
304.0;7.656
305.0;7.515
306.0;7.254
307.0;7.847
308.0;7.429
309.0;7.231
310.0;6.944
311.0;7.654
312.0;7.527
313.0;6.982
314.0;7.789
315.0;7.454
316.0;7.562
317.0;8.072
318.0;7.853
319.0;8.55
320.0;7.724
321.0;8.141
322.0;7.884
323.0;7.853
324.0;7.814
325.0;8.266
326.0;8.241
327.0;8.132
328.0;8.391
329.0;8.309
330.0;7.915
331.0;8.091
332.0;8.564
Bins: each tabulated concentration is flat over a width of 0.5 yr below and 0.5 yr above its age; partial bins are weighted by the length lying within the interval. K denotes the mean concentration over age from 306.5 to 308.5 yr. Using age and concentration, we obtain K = 7.64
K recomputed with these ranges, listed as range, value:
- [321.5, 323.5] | 7.87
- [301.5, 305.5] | 8.07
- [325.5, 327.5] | 8.19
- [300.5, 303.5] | 8.6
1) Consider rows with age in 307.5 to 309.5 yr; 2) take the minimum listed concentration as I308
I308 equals 7.231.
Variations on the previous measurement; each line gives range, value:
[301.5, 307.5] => 7.254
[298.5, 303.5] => 8.414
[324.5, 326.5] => 8.241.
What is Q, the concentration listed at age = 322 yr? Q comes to 7.884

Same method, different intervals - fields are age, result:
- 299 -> 8.442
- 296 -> 8.857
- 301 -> 8.703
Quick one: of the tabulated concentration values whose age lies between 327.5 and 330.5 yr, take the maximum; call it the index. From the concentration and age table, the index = 8.391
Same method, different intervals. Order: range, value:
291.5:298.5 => 9.044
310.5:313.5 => 7.654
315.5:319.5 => 8.55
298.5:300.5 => 8.442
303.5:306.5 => 7.656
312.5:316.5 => 7.789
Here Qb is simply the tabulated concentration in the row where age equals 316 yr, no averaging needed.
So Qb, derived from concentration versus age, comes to 7.562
